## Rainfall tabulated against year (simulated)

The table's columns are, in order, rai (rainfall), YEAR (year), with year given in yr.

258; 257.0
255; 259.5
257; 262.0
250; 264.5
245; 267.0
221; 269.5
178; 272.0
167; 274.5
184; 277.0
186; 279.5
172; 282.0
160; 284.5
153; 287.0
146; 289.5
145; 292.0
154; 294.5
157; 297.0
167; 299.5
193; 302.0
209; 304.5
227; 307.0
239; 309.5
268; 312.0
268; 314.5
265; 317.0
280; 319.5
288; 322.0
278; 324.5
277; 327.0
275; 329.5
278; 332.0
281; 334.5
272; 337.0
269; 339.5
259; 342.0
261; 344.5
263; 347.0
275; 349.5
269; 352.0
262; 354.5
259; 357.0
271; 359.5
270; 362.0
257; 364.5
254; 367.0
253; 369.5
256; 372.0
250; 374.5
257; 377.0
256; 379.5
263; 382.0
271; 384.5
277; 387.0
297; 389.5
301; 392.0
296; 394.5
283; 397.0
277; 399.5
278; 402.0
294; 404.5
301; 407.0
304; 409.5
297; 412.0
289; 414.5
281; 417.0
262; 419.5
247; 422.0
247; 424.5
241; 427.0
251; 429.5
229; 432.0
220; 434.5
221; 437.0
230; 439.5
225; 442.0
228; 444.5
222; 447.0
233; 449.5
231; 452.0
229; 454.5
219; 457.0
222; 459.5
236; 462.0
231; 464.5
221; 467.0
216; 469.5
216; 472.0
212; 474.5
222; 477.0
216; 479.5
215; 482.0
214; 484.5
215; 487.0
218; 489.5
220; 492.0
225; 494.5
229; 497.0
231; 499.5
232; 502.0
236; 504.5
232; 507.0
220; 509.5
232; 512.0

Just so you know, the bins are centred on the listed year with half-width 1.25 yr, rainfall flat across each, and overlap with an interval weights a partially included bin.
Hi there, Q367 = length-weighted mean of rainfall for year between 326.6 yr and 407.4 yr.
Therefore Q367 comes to 271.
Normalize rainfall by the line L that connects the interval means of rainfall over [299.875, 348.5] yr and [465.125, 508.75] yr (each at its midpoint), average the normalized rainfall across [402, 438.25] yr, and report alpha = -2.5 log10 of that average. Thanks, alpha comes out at -0.11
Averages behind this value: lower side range 259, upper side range 222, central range 264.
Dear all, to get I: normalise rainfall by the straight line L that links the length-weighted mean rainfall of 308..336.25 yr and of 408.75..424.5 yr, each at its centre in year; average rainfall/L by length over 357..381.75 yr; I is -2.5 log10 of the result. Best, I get 0.065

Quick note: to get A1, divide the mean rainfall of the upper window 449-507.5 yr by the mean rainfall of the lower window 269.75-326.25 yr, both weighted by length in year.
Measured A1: 1.1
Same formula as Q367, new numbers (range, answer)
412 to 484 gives 233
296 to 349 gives 252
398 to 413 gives 292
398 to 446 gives 259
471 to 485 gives 216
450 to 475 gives 224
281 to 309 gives 173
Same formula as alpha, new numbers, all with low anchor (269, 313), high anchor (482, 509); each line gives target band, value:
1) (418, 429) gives -0.19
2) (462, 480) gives 0.00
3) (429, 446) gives -0.07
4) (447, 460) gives -0.05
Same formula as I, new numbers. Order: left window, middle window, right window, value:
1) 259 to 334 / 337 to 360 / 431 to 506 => -0.20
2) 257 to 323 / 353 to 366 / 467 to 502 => -0.23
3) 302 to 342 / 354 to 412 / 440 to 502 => -0.12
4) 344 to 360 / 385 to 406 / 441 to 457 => -0.16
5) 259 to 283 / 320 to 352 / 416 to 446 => -0.22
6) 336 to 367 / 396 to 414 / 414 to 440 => -0.16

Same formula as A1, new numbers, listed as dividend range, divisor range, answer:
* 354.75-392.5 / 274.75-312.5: 1.46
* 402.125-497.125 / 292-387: 0.95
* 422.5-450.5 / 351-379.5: 0.89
